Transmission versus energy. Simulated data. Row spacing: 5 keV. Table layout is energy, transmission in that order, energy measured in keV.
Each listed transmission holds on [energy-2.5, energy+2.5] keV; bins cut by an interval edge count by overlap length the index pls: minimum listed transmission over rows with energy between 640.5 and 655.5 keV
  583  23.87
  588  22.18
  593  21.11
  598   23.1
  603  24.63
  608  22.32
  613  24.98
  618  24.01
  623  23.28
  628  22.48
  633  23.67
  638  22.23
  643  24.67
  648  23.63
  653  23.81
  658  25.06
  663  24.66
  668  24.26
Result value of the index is 23.63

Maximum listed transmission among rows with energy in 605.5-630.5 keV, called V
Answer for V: 24.98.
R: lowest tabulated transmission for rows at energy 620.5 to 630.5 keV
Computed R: 22.48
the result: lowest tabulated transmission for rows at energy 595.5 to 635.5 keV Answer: 22.32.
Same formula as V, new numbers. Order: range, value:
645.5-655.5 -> 23.81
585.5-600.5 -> 23.1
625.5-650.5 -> 24.67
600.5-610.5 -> 24.63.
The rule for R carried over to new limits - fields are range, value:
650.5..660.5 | 23.81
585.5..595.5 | 21.11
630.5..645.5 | 22.23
